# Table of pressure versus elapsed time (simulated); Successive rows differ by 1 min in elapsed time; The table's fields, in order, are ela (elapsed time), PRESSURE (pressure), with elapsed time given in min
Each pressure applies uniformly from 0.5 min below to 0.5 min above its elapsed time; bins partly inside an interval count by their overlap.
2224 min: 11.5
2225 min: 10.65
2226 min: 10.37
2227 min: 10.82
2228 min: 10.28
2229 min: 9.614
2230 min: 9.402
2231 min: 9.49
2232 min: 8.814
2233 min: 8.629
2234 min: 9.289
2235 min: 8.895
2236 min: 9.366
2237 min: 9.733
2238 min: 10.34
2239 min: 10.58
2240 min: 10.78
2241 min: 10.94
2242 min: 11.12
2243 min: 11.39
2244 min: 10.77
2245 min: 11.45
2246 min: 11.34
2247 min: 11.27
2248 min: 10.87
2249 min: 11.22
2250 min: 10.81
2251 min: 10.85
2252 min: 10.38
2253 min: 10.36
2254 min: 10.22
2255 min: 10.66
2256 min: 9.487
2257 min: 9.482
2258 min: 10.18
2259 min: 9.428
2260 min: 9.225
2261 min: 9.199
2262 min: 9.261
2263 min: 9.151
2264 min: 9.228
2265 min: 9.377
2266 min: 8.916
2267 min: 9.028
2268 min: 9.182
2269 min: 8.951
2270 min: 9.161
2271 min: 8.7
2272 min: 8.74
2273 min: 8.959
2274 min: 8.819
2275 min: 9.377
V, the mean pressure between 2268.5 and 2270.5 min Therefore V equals 9.06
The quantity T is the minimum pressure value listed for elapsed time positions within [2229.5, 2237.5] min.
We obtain 8.629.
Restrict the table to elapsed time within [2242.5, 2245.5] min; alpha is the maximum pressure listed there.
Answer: 11.45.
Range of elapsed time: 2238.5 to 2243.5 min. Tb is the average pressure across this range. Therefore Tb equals 11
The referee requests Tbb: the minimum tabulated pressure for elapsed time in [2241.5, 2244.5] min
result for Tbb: 10.77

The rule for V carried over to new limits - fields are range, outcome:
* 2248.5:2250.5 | 11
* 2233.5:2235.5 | 9.09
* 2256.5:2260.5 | 9.58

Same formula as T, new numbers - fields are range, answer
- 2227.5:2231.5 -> 9.402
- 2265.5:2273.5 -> 8.7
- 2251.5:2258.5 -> 9.482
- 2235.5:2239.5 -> 9.366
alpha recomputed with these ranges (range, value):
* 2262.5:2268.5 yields 9.377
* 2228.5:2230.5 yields 9.614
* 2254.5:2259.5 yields 10.66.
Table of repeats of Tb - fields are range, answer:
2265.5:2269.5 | 9.02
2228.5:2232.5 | 9.33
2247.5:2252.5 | 10.8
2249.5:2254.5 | 10.5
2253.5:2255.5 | 10.4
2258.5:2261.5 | 9.28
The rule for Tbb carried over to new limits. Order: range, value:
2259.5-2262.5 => 9.199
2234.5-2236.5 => 8.895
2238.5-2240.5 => 10.58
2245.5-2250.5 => 10.81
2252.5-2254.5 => 10.22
